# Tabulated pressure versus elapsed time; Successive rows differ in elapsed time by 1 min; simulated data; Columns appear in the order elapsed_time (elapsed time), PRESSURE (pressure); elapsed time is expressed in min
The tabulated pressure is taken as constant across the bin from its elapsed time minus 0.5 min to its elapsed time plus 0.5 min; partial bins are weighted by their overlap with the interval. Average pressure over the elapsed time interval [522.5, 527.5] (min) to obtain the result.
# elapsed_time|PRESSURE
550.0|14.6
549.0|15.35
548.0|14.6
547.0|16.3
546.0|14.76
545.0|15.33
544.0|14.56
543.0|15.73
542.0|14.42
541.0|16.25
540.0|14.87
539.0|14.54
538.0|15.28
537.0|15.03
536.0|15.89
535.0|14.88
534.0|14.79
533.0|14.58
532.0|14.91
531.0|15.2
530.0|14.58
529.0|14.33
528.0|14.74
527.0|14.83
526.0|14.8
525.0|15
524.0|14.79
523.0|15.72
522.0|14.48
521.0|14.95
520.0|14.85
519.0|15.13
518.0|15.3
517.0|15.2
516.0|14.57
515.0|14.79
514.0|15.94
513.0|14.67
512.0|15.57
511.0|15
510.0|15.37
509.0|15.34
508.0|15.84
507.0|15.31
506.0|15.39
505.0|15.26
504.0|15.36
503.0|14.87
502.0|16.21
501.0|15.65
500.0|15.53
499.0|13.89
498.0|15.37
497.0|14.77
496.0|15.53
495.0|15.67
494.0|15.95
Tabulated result 15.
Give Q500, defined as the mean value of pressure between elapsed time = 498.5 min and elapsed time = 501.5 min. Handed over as 15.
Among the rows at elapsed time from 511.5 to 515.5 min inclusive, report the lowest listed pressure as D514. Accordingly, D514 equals 14.67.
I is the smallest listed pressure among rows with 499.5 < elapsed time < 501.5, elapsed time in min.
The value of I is 15.53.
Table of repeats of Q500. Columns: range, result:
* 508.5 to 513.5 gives 15.2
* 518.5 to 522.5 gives 14.9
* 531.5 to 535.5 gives 14.8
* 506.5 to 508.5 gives 15.6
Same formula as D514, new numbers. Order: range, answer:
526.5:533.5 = 14.33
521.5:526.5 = 14.48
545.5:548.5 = 14.6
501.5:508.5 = 14.87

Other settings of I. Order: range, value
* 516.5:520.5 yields 14.85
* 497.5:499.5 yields 13.89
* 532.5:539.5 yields 14.54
